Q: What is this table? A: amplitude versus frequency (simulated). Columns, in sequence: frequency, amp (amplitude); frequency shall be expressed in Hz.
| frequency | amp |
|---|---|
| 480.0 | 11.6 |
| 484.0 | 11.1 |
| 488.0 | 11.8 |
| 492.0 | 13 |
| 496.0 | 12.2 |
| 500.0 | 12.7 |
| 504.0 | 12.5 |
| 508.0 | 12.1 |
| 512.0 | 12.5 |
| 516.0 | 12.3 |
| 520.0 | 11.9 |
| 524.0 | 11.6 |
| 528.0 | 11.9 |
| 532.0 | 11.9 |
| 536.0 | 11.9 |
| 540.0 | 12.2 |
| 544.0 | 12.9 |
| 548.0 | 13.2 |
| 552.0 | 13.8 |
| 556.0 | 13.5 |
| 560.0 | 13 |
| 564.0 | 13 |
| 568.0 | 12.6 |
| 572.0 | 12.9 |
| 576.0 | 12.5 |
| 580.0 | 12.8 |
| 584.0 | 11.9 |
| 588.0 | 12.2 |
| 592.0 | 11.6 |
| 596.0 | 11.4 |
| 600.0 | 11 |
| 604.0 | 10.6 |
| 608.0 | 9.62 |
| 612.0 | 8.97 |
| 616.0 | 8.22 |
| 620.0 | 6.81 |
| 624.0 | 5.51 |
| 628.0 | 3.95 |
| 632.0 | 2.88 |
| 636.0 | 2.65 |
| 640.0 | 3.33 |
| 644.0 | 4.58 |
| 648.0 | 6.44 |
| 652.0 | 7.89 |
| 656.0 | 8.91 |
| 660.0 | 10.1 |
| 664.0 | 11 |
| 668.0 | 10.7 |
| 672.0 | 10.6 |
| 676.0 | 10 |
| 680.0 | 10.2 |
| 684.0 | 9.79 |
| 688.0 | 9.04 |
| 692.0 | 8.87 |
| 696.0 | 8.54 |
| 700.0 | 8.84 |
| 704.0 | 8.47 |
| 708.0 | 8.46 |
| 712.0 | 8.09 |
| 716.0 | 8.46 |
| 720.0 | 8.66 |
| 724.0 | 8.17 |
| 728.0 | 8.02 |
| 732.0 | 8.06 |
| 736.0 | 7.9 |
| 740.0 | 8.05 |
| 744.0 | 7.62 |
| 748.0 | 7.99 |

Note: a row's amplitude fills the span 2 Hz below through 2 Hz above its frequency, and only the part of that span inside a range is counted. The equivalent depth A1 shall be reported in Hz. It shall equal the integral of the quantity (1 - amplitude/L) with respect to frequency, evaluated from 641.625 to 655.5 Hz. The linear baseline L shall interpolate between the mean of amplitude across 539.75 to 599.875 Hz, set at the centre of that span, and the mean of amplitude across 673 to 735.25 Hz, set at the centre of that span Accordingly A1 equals 5.1 Hz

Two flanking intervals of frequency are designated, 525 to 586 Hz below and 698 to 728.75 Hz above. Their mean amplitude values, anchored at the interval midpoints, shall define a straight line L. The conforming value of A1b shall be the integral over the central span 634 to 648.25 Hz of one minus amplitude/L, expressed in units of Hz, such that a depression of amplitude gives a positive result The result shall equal 8.7 Hz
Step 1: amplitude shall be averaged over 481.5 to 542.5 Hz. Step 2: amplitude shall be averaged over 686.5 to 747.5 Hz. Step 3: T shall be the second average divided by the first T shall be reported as 0.69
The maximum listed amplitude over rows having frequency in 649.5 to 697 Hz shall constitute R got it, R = 11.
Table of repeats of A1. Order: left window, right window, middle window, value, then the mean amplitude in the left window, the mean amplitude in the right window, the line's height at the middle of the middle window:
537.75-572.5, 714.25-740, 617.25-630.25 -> 6.53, 13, 8.2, 11.1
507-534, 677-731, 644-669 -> 2.15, 12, 8.75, 9.6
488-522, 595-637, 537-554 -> -3.87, 12.4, 7.44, 10.6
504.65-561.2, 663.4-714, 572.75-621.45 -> 2.18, 12.5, 9.39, 11.2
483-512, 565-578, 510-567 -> -0.19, 12.3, 12.7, 12.5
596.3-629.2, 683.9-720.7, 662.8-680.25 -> -3.97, 8.36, 8.67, 8.56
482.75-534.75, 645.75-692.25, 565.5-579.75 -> -2.10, 12.1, 9.46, 11.1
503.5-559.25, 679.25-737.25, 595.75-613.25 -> 0.98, 12.5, 8.61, 10.9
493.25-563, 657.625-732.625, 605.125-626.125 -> 5.57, 12.5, 9.18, 10.8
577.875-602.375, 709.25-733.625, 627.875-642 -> 9.99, 11.8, 8.25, 10.6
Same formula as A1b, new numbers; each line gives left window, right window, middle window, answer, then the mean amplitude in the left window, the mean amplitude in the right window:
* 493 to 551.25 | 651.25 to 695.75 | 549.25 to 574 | -3.2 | 12.3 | 9.74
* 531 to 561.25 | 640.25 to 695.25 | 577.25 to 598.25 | -0.9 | 12.8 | 8.89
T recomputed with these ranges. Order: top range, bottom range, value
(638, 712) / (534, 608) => 0.70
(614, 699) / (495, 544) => 0.63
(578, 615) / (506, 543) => 0.92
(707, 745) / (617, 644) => 1.87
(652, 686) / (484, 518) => 0.81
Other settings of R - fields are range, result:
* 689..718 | 8.87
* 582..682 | 12.2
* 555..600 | 13.5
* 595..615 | 11.4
